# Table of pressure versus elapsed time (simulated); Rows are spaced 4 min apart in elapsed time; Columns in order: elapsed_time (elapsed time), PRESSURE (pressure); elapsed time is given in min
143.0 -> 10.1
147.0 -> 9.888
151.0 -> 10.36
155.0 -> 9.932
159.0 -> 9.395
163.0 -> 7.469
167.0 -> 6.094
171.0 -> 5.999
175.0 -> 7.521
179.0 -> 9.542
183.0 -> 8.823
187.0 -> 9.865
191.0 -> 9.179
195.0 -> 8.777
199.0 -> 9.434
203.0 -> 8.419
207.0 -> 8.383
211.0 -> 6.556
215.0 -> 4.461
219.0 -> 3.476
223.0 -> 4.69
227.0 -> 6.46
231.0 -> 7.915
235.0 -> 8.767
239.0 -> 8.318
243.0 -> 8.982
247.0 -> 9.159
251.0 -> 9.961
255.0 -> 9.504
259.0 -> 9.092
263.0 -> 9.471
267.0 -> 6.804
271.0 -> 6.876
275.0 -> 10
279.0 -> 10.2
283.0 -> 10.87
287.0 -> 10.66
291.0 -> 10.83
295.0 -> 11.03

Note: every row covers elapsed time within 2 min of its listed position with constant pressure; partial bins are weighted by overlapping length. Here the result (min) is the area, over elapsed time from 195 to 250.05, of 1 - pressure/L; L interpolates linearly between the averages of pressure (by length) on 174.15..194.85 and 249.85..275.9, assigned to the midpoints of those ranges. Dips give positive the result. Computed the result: 9.14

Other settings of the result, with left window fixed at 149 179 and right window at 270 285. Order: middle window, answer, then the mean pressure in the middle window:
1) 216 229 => 6.0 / 4.84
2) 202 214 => 1.8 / 7.46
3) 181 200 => -1.5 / 9.2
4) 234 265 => 0.4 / 9.17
